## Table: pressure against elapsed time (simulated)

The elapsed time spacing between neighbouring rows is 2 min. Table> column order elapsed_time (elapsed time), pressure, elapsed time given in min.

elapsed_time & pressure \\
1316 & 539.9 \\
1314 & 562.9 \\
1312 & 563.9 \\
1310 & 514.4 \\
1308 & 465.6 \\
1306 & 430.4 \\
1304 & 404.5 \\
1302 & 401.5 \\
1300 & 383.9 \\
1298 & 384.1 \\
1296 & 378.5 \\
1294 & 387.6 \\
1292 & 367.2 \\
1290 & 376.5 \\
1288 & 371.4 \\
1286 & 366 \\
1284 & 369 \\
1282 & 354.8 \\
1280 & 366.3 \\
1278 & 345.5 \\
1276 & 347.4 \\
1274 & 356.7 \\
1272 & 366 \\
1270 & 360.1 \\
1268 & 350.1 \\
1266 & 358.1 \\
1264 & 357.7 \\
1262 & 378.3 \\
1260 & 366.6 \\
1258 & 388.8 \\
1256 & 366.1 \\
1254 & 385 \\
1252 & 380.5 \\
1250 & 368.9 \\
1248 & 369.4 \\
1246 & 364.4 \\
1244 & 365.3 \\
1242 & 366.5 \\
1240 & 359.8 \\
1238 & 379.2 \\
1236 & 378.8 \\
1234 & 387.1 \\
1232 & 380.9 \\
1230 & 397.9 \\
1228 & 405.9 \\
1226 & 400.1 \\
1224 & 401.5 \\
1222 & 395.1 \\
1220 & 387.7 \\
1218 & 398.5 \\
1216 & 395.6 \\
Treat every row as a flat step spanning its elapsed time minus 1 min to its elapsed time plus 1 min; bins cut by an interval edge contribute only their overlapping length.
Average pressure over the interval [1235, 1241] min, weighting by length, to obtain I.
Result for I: 373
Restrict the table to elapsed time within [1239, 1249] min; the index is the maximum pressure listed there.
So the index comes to 369.4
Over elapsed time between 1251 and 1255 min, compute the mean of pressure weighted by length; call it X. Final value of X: 383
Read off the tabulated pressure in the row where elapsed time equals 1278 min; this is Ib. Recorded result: 345.5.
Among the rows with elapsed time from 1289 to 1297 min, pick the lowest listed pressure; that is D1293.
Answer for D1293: 367.2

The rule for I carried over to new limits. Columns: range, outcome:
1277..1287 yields 360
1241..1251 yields 367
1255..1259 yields 377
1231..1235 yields 384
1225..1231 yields 401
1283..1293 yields 370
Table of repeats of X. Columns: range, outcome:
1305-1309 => 448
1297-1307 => 401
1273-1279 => 350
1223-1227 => 401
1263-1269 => 355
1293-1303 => 387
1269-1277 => 358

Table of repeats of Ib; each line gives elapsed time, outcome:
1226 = 400.1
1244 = 365.3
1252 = 380.5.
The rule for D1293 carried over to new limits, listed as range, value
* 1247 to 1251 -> 368.9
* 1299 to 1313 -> 383.9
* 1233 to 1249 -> 359.8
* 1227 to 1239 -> 378.8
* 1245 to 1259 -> 364.4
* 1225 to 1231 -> 397.9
